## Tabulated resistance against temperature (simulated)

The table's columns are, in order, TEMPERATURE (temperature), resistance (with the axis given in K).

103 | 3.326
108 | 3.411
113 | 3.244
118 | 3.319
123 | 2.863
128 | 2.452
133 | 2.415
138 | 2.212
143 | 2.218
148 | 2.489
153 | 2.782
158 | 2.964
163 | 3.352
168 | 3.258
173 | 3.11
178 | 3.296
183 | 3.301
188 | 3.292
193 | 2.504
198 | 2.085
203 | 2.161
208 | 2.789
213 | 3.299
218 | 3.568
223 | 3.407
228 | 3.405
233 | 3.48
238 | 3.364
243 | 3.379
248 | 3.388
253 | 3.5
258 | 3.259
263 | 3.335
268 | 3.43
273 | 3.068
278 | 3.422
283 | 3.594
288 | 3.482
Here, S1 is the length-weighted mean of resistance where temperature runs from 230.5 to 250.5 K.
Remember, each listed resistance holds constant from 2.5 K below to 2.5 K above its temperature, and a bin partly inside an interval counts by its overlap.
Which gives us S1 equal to 3.4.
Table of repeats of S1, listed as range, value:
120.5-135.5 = 2.58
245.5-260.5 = 3.38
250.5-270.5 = 3.38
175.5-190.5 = 3.3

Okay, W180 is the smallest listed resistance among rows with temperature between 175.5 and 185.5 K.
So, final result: 3.296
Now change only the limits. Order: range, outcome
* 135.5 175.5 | 2.212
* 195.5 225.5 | 2.085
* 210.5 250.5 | 3.299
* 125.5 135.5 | 2.415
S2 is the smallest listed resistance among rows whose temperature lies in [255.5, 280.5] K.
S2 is 3.068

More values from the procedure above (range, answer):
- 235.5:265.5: 3.259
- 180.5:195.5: 2.504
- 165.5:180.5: 3.11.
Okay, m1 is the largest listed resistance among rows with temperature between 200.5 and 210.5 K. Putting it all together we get 2.789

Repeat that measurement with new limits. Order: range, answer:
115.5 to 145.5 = 3.319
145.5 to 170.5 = 3.352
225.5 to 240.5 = 3.48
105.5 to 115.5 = 3.411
